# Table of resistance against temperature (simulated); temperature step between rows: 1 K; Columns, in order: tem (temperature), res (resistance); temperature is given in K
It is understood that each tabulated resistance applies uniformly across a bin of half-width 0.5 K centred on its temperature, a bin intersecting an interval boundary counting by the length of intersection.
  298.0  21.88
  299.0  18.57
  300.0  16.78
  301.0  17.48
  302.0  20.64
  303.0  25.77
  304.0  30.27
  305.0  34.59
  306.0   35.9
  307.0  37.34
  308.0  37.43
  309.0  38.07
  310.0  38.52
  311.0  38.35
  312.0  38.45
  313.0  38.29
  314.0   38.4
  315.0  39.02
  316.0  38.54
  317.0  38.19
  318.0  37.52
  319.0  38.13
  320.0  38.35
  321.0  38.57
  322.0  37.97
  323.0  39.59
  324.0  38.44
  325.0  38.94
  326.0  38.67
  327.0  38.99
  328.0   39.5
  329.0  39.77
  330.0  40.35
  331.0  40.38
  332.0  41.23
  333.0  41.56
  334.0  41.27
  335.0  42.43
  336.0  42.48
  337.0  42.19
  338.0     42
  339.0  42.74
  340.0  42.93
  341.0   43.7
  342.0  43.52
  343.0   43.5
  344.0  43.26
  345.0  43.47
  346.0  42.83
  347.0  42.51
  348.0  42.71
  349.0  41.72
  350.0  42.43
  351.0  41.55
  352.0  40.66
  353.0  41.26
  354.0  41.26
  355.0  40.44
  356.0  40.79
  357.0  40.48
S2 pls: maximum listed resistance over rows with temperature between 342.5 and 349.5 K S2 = 43.5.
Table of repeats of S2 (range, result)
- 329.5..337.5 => 42.48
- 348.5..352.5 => 42.43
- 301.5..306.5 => 35.9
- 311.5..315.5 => 39.02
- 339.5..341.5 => 43.7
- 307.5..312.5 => 38.52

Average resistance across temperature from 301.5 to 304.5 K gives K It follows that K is 25.6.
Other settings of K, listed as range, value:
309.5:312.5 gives 38.4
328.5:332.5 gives 40.4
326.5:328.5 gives 39.2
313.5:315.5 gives 38.7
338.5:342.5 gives 43.2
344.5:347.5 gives 42.9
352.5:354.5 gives 41.3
